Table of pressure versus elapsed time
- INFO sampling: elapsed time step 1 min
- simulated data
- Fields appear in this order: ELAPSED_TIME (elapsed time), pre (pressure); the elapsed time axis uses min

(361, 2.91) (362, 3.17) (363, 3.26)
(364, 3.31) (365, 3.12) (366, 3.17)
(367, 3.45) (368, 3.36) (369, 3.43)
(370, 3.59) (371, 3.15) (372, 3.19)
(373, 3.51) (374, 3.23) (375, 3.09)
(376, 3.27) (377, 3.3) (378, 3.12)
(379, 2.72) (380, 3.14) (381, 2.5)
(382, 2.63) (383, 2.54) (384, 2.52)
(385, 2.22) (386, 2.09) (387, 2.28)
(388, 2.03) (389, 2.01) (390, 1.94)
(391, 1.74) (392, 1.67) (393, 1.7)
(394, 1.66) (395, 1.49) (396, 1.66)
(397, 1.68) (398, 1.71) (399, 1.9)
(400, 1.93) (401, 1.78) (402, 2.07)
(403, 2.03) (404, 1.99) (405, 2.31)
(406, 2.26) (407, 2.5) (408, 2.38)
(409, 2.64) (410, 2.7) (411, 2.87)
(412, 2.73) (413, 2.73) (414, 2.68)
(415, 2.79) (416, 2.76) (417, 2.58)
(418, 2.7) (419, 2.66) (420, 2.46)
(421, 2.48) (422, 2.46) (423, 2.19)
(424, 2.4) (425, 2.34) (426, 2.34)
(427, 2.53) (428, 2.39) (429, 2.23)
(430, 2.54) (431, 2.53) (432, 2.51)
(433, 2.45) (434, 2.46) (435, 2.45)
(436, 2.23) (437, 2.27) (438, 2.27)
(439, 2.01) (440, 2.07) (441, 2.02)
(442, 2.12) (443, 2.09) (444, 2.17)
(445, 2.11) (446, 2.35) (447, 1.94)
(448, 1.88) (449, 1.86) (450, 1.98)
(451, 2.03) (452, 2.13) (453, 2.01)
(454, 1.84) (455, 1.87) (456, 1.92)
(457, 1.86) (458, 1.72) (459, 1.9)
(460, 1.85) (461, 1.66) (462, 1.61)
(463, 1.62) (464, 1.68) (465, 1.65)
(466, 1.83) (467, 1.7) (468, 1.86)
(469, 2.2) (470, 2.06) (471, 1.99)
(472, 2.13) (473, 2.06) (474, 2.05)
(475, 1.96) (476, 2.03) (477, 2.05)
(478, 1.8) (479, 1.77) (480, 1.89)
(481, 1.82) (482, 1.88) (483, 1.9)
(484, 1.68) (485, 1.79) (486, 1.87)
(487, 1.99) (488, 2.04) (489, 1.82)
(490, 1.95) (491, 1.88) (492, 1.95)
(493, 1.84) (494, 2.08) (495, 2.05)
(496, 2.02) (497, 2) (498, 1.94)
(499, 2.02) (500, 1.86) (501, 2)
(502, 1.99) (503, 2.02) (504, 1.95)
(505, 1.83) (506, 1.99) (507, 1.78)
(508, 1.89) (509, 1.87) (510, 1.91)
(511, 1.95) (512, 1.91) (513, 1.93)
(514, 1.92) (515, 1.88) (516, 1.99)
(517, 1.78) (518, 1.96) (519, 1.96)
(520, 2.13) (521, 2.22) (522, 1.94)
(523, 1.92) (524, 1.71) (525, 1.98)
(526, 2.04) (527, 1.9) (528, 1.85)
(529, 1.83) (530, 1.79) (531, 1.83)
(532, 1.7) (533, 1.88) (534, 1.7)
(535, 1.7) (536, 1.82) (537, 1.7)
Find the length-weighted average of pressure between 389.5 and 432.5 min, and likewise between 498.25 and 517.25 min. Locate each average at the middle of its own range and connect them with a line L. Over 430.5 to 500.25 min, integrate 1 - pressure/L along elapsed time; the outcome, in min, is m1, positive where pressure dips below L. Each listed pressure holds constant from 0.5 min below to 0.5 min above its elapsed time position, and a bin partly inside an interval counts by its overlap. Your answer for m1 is 3.1 min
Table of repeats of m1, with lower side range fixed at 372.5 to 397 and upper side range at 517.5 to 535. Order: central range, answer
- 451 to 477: 2.77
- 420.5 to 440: -1.08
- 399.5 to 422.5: -1.48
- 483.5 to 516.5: 1.04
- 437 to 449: 0.57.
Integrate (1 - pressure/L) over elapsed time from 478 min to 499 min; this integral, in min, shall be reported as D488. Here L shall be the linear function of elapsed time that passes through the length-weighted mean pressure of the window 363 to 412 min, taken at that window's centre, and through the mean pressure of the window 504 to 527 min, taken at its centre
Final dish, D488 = 1.50 min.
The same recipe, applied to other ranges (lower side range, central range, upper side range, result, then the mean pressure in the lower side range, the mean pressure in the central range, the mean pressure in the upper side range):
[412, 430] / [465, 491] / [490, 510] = 2.29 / 2.52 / 1.92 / 1.94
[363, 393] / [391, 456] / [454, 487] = 2.81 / 2.79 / 2.22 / 1.87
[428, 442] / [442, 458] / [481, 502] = 1.52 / 2.31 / 2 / 1.93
